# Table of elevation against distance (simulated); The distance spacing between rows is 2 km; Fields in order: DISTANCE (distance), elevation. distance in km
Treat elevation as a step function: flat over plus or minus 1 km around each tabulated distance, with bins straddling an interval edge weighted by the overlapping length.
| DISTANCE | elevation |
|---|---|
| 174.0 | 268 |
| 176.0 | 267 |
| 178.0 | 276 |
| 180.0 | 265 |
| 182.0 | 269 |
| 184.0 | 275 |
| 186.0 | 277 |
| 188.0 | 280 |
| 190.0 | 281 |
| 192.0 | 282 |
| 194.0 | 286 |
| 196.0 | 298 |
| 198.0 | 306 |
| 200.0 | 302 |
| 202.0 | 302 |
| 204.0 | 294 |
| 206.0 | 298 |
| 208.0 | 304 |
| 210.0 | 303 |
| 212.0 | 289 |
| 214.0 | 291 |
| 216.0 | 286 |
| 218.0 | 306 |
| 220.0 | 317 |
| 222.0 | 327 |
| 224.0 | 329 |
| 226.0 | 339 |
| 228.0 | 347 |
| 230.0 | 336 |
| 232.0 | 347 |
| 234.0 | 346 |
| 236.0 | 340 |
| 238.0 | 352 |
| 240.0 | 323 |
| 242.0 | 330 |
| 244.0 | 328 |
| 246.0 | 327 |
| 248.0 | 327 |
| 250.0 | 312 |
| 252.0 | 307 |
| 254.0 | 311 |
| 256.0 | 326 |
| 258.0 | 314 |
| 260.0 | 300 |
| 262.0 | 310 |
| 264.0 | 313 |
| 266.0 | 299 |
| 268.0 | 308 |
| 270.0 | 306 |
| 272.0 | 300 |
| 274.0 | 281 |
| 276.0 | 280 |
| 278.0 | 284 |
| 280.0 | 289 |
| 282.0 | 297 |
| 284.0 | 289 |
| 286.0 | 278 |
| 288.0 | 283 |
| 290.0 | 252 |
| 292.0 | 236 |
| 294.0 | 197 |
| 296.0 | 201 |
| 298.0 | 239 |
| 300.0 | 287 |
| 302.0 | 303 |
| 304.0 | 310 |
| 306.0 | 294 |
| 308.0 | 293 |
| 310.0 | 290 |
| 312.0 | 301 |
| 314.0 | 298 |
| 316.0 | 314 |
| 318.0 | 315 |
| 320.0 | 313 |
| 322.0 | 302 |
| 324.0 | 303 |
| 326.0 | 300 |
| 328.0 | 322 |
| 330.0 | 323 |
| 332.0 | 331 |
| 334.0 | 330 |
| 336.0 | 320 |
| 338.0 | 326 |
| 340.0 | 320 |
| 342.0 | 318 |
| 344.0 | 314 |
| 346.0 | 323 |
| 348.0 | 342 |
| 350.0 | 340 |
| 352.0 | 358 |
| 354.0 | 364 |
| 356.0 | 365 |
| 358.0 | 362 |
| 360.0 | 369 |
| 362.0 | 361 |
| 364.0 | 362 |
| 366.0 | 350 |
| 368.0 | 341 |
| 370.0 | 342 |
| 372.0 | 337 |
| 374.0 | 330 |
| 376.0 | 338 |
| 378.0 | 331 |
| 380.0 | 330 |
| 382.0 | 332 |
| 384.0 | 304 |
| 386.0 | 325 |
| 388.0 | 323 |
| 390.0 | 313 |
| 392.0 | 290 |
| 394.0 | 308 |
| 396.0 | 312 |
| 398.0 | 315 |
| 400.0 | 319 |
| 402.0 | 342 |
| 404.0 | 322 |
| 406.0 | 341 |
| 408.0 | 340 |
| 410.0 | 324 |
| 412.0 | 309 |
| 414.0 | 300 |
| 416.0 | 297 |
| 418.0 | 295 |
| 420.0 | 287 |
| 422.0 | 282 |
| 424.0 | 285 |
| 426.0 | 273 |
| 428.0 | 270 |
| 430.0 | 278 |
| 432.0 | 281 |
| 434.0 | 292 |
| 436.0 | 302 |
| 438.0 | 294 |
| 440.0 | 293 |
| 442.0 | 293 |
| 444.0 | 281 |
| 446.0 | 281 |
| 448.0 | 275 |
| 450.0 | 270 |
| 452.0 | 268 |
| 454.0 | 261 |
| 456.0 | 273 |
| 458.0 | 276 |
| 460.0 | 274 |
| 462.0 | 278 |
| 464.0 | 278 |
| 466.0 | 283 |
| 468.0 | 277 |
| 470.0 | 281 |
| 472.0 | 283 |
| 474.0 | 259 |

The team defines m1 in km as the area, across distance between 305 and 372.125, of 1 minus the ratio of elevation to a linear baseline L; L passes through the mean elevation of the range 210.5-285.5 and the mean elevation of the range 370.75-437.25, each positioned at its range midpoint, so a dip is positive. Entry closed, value -3.5 km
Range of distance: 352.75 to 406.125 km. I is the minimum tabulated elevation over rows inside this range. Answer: 290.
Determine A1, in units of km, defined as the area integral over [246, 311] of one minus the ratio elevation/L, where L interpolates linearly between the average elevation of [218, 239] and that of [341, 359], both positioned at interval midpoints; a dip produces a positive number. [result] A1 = 9.7 km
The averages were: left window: 336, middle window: 289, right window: 343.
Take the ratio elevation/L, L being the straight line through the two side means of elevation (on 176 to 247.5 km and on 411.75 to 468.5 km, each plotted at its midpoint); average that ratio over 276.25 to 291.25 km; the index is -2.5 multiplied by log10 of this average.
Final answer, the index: 0.07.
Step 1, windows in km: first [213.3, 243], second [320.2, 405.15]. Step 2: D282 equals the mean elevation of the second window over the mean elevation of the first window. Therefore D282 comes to 1.01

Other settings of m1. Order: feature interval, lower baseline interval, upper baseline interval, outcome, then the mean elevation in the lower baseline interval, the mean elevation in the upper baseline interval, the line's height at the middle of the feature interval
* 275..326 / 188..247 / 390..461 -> 4.0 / 314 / 295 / 306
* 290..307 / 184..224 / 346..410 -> 3.2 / 297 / 335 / 318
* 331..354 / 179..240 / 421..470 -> -3.1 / 306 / 280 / 291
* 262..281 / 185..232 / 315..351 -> 1.0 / 304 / 320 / 312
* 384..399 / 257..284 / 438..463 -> -1.4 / 298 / 278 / 284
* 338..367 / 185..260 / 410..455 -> -4.9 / 313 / 286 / 296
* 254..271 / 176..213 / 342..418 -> -0.3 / 288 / 331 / 304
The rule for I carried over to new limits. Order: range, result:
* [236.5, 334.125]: 197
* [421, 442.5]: 270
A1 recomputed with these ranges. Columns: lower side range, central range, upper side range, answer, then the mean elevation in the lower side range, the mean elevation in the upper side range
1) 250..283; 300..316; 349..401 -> 0.8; 302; 335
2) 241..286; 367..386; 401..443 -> -1.9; 306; 300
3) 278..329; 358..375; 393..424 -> -2.8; 284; 312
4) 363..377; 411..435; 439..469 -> 1.1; 343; 277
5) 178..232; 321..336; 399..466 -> -1.0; 300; 292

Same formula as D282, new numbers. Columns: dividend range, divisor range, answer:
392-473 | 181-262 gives 0.94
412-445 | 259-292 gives 0.99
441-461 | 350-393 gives 0.81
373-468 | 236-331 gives 1.00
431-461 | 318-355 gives 0.87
